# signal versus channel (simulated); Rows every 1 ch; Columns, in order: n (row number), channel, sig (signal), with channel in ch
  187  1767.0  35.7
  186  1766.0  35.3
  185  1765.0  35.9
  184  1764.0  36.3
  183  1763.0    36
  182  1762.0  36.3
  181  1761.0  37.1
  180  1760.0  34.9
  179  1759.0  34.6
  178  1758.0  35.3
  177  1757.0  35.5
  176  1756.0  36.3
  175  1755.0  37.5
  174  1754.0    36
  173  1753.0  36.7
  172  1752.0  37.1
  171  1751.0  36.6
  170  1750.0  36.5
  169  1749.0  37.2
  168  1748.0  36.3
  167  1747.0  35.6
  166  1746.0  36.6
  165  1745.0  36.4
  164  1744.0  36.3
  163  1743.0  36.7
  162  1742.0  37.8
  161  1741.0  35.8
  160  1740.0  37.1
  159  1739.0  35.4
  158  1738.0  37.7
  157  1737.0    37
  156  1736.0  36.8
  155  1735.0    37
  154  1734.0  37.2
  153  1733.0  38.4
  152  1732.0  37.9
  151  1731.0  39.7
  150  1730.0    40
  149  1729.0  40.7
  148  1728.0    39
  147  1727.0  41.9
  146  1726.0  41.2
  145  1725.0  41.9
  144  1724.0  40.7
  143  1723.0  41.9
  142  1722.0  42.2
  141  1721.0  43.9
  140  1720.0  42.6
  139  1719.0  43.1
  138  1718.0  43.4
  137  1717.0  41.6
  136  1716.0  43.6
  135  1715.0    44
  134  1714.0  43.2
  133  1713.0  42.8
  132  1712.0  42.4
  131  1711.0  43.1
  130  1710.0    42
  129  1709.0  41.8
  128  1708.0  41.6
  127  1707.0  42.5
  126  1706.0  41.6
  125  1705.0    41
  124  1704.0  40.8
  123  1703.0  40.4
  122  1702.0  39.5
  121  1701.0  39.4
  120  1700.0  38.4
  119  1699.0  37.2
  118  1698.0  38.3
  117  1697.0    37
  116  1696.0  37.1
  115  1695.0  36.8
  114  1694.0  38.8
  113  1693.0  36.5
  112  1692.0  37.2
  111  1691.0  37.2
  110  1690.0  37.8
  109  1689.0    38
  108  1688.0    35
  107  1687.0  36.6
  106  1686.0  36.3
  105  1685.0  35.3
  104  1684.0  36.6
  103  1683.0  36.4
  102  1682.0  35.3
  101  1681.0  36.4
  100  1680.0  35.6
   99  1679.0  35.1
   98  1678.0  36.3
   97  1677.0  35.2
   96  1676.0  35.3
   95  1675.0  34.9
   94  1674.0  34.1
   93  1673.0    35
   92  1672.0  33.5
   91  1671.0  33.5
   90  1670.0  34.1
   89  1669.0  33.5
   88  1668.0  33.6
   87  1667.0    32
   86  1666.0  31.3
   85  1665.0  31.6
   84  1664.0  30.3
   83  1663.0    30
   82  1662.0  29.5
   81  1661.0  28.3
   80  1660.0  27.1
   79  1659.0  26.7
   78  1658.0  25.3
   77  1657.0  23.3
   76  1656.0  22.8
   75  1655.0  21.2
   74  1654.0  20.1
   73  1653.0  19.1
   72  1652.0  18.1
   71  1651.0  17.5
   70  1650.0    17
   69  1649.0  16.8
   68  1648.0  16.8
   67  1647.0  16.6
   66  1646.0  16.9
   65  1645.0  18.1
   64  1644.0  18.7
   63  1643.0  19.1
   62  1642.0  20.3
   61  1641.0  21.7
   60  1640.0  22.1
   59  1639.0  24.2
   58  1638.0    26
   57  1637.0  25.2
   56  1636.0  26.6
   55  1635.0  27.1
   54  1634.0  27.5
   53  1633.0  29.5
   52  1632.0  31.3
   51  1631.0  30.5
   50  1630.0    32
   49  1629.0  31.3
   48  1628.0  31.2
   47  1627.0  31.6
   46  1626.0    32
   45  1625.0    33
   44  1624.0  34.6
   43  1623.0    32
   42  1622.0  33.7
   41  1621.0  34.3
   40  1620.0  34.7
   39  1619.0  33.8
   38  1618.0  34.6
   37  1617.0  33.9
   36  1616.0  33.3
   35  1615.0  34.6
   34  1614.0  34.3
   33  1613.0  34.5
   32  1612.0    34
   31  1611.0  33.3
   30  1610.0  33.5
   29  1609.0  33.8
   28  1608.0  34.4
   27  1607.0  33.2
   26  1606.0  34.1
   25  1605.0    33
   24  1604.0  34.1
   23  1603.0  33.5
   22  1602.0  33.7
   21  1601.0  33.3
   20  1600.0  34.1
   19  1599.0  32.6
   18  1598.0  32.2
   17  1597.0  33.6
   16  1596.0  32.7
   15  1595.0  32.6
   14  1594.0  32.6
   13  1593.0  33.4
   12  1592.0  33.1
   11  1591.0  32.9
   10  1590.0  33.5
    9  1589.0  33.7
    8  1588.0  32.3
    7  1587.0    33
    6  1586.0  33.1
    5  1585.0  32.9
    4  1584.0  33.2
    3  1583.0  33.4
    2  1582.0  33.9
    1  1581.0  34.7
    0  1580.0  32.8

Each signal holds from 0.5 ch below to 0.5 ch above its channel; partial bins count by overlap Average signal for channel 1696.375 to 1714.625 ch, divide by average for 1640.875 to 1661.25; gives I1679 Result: 2.0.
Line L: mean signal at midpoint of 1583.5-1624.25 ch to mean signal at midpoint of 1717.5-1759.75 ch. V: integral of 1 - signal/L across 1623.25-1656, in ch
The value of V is 9.9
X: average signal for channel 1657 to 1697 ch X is 34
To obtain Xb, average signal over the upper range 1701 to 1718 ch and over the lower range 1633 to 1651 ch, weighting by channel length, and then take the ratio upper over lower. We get 1.97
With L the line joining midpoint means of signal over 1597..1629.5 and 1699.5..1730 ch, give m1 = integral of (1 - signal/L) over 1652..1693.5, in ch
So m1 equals 6.8 ch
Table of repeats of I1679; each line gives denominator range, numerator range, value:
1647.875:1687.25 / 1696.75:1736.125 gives 1.37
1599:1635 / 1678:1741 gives 1.19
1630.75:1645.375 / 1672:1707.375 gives 1.52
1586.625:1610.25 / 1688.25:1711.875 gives 1.18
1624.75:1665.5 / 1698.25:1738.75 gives 1.65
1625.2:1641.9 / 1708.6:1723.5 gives 1.53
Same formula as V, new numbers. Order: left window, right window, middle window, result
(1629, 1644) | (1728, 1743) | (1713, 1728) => -2.70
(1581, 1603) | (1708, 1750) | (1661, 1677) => 1.79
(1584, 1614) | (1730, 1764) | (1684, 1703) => -1.03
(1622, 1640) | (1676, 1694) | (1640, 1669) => 8.30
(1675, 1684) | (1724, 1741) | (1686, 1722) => -2.97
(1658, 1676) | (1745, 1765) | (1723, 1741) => -1.95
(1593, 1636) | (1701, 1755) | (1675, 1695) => 0.37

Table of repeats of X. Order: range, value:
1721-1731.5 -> 41.1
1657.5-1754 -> 37.3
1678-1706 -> 37.5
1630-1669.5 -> 24.5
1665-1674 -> 33.3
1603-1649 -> 29.3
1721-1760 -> 37.8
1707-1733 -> 41.8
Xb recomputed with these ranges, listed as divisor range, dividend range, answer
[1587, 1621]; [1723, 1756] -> 1.13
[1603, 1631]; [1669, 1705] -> 1.10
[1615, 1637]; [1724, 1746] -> 1.20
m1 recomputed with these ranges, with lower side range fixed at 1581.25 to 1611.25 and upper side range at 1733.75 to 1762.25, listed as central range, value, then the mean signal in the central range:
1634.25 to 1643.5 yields 2.8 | 23.7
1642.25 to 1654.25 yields 5.8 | 17.9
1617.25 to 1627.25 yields 0.1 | 33.5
